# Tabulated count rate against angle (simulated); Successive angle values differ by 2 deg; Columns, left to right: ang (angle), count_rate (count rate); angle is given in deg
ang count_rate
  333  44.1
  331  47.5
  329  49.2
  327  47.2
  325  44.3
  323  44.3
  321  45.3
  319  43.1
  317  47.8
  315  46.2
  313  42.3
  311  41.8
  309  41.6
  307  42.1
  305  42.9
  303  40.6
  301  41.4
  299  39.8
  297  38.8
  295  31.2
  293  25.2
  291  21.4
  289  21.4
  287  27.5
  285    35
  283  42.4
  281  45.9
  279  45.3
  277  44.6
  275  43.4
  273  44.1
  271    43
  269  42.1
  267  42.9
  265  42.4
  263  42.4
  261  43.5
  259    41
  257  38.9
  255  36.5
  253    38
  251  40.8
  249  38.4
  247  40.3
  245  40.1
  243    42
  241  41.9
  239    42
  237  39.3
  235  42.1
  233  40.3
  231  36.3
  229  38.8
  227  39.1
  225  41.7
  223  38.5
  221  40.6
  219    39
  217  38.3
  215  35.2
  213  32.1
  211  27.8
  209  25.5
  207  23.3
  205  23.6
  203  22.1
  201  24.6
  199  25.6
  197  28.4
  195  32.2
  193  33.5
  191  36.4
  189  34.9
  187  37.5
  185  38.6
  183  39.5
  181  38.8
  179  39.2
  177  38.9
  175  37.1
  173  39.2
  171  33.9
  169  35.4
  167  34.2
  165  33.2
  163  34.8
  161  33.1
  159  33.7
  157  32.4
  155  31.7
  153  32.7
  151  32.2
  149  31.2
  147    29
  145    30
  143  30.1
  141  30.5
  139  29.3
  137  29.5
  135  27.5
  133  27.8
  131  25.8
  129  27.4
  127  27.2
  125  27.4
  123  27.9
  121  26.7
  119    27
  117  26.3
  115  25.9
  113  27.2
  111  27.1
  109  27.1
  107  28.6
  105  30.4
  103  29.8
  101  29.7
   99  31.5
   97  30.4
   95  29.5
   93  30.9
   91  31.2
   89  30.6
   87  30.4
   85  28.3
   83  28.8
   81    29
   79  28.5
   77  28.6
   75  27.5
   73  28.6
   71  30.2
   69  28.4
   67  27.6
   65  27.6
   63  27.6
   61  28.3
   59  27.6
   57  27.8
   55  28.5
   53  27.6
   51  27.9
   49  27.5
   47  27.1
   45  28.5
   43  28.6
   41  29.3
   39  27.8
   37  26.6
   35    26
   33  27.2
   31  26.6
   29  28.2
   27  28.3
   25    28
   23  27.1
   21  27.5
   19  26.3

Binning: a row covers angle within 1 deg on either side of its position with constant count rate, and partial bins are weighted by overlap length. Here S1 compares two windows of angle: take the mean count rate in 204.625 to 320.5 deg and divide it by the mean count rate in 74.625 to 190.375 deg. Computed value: 1.24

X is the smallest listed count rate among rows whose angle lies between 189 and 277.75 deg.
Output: 22.1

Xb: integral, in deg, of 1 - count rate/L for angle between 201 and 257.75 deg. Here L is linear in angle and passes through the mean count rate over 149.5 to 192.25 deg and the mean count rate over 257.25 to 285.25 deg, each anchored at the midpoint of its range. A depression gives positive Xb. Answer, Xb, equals 5.1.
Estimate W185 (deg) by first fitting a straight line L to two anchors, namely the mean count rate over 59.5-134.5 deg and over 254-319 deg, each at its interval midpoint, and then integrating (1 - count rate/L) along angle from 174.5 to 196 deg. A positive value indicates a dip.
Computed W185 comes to -2.1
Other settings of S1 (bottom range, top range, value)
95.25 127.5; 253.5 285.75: 1.49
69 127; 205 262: 1.31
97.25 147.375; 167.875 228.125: 1.20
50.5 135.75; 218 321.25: 1.40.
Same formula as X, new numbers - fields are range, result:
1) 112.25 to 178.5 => 25.8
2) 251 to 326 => 21.4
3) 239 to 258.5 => 36.5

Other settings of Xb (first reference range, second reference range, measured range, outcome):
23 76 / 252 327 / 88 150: 5.23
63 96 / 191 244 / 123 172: 1.49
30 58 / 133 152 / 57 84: -0.08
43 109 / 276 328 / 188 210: 4.10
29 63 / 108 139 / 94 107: -1.29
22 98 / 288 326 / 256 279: -3.30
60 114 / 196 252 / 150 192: -3.47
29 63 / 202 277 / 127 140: 1.84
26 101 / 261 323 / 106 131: 3.33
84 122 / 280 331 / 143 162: -0.10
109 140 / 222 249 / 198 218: 4.98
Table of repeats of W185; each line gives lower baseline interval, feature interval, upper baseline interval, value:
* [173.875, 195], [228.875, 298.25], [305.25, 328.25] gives 4.1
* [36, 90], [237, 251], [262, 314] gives -1.5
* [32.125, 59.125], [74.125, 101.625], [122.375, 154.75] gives -1.2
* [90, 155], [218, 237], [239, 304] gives -1.9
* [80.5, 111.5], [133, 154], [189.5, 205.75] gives -0.7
